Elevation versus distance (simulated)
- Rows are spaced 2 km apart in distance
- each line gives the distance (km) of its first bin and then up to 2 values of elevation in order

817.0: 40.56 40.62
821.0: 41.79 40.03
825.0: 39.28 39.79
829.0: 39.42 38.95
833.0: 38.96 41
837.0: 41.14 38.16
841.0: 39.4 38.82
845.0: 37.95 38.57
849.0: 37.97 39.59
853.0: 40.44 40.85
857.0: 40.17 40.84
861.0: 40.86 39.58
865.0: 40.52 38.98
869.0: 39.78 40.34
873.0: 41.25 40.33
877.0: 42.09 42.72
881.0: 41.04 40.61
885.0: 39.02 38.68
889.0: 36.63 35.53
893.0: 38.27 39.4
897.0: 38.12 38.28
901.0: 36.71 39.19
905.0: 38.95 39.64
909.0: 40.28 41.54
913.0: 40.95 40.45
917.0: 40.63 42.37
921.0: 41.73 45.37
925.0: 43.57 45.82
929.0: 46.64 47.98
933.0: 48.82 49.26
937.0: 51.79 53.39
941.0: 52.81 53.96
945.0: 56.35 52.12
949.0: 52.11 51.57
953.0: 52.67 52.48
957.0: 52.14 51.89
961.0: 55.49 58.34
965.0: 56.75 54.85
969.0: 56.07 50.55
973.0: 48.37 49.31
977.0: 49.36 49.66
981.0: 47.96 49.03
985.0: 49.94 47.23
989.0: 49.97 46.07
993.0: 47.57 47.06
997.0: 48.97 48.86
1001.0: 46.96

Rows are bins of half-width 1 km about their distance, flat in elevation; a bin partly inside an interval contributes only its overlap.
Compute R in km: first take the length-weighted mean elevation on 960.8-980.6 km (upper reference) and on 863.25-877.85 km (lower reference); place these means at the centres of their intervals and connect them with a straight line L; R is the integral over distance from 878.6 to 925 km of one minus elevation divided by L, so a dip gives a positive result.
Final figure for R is 4.5 km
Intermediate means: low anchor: 40.4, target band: 39.9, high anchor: 52.6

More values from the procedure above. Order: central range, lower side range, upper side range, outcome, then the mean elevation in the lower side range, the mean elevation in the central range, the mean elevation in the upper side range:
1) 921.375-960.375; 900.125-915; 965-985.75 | -4.6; 39.7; 50.5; 50.8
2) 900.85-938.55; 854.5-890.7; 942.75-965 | 3.6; 40.1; 43.5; 53.7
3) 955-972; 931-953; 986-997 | -1.4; 52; 54.4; 47.7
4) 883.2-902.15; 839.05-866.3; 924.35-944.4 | 2.8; 39.6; 38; 49.6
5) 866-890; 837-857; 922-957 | 1.6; 39.2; 40.1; 50.4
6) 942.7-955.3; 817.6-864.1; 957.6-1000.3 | -1.2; 39.8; 53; 50.6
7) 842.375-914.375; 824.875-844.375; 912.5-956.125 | 6.2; 39.5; 39.6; 48.4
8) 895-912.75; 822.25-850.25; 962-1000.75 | 2.1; 39.2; 39.2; 50.2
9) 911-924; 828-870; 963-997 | 0.9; 39.6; 41.9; 50.2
